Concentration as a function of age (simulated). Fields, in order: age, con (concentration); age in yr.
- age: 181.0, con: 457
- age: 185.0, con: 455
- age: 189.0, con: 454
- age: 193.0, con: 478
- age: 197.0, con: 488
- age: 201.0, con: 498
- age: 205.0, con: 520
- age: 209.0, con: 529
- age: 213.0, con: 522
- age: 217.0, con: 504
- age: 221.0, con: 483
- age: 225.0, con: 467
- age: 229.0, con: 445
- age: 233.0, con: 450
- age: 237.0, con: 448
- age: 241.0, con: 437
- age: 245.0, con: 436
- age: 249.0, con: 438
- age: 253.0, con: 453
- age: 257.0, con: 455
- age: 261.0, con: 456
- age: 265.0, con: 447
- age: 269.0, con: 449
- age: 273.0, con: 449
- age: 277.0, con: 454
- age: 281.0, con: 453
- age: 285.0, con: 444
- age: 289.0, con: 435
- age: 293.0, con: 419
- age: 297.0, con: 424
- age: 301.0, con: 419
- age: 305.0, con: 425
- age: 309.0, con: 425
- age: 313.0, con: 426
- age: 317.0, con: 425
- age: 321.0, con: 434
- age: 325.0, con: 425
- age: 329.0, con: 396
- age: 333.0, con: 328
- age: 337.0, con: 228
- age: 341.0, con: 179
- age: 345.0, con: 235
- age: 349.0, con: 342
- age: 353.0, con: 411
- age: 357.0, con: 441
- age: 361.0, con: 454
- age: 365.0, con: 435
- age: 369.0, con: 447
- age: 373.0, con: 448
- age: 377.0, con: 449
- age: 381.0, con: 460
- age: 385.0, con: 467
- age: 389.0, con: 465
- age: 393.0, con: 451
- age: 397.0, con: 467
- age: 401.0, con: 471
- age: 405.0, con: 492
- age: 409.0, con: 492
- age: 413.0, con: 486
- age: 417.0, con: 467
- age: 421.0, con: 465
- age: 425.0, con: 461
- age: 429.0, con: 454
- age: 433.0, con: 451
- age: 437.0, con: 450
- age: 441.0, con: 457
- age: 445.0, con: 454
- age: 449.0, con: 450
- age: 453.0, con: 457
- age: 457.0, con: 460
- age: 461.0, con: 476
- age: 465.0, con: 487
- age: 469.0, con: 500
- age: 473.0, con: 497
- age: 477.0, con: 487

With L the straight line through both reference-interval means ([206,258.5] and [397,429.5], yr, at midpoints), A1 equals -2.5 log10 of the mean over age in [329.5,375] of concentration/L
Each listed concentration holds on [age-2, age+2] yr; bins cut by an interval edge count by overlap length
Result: 0.29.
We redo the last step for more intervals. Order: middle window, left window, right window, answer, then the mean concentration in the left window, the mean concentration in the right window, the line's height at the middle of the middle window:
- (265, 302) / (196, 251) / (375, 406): 0.077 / 476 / 464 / 472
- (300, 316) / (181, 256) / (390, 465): 0.109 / 472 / 465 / 469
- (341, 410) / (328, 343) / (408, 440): -0.184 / 275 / 465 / 361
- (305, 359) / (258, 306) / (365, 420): 0.234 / 440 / 465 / 451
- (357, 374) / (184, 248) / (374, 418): 0.059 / 476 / 469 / 470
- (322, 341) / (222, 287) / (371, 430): 0.351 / 449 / 467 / 458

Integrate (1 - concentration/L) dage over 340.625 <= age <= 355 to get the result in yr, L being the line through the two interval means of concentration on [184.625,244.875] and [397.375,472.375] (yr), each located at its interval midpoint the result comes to 5.1 yr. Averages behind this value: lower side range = 478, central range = 304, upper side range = 469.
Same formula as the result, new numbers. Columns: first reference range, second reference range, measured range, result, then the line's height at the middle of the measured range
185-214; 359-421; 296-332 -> 4.3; 476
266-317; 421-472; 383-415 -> -1.3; 455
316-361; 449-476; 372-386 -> -2.2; 393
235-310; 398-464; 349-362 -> 1.0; 454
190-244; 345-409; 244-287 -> 1.8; 469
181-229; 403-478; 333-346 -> 6.7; 478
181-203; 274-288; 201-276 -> -1.0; 461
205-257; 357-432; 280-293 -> 0.8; 467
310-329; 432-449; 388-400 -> -0.5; 442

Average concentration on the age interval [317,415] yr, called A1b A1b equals 413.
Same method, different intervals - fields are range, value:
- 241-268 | 447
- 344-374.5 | 406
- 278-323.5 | 430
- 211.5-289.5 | 456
